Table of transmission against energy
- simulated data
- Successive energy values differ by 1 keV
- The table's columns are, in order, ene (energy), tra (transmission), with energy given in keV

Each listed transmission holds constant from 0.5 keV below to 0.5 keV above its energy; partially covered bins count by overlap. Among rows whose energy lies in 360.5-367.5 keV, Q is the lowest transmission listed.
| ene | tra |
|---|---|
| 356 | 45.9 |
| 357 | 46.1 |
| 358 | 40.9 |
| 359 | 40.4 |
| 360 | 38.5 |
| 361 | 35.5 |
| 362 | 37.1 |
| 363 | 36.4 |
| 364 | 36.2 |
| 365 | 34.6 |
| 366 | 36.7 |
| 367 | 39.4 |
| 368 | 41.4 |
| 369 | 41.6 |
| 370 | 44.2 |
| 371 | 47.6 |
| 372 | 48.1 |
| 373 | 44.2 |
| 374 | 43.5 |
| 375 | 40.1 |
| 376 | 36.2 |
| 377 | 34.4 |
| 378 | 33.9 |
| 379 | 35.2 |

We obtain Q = 34.6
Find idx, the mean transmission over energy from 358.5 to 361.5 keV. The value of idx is 38.1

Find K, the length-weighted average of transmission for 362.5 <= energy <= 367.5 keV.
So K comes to 36.7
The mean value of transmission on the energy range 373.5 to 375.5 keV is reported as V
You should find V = 41.8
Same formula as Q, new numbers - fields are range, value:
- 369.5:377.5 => 34.4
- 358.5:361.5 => 35.5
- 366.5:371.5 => 39.4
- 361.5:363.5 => 36.4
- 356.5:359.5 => 40.4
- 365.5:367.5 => 36.7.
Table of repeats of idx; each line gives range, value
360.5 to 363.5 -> 36.3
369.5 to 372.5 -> 46.6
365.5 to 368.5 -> 39.2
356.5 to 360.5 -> 41.5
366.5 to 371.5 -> 42.8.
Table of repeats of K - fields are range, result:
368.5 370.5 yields 42.9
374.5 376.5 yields 38.2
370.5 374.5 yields 45.9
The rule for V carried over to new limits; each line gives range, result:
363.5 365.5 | 35.4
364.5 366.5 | 35.7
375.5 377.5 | 35.3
